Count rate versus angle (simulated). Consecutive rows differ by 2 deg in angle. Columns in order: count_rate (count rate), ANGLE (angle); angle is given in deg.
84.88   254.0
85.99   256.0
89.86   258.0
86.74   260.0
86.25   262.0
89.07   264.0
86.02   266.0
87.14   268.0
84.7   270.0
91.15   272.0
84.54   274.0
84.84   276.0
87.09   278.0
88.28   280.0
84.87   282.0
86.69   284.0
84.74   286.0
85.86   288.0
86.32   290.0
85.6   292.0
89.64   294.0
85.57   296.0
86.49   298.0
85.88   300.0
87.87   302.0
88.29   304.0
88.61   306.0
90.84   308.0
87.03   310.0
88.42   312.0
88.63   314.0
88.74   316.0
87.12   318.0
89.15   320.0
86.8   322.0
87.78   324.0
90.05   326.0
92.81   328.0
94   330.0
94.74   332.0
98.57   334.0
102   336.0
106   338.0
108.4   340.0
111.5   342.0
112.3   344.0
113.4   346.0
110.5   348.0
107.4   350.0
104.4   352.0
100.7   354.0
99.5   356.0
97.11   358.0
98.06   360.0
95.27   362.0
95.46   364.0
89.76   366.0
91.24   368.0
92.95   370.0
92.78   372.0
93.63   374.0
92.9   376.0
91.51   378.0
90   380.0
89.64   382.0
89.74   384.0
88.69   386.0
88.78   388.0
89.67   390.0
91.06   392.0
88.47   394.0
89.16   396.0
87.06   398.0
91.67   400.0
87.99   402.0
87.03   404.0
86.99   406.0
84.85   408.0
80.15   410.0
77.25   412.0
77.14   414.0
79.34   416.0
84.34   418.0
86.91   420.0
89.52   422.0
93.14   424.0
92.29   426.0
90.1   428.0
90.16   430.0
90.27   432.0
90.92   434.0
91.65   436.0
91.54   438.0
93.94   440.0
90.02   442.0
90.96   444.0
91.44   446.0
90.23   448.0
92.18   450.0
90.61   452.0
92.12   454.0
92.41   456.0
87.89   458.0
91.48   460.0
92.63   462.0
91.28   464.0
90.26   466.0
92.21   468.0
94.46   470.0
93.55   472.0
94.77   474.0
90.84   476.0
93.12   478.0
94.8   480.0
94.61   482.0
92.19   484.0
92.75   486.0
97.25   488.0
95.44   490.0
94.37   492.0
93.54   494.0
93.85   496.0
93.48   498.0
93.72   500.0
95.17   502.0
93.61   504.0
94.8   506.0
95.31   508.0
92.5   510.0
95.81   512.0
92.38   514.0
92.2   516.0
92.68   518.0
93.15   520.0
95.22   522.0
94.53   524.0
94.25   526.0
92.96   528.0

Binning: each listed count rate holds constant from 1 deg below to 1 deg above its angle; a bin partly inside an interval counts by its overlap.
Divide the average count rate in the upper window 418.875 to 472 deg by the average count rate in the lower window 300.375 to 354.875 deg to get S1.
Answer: 0.9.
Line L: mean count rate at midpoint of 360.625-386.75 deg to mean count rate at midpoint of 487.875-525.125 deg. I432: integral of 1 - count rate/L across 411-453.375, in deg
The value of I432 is 1.9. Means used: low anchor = 91.9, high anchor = 94.1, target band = 88.8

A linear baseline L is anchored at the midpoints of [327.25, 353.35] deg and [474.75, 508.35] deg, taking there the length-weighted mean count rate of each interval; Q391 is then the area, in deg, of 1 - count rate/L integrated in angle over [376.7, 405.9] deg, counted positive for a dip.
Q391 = 3.36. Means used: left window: 104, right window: 94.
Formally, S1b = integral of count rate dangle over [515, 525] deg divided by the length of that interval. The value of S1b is 93.6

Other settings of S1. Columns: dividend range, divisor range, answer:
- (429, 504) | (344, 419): 1.00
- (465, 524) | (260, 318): 1.08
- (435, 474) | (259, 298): 1.06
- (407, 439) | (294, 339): 0.96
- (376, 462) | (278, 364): 0.95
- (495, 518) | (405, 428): 1.10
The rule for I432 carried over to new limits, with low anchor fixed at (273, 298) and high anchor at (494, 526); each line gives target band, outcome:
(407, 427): 1.4 deg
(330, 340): -1.4 deg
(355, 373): -1.2 deg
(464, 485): -0.1 deg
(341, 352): -2.8 deg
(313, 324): -0.1 deg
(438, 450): 0.0 deg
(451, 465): 0.1 deg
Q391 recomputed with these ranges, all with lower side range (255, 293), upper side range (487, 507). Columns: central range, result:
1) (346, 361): -2.3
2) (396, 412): 0.9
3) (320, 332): -0.3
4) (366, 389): -0.2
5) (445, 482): 0.5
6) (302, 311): -0.1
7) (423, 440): 0.1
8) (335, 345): -2.1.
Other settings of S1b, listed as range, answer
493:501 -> 93.6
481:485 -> 93.4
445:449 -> 90.8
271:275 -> 87.8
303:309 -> 89.2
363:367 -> 92.6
